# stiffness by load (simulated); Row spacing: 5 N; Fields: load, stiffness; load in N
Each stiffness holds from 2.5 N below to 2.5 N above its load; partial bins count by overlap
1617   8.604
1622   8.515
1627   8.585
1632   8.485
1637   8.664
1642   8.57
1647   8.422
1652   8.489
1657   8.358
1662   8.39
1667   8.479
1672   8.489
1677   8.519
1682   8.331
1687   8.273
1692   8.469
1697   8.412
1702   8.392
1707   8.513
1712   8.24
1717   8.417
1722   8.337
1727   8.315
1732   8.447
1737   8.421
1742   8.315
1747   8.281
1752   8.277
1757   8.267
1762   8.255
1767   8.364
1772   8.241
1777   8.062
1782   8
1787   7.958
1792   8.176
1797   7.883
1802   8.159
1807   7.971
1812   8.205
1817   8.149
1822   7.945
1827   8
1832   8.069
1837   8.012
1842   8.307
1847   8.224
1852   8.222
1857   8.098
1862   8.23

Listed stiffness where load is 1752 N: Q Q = 8.277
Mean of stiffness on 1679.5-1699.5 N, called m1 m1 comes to 8.37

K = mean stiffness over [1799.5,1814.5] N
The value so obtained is 8.11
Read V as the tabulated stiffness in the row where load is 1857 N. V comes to 8.098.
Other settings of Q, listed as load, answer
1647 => 8.422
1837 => 8.012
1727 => 8.315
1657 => 8.358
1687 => 8.273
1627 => 8.585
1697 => 8.412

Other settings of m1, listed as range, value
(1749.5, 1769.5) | 8.29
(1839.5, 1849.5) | 8.27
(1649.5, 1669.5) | 8.43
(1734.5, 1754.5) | 8.32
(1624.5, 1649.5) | 8.55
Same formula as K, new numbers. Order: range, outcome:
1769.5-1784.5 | 8.1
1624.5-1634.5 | 8.54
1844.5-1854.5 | 8.22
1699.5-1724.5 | 8.38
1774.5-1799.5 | 8.02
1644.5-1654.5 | 8.46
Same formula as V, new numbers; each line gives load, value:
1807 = 7.971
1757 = 8.267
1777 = 8.062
